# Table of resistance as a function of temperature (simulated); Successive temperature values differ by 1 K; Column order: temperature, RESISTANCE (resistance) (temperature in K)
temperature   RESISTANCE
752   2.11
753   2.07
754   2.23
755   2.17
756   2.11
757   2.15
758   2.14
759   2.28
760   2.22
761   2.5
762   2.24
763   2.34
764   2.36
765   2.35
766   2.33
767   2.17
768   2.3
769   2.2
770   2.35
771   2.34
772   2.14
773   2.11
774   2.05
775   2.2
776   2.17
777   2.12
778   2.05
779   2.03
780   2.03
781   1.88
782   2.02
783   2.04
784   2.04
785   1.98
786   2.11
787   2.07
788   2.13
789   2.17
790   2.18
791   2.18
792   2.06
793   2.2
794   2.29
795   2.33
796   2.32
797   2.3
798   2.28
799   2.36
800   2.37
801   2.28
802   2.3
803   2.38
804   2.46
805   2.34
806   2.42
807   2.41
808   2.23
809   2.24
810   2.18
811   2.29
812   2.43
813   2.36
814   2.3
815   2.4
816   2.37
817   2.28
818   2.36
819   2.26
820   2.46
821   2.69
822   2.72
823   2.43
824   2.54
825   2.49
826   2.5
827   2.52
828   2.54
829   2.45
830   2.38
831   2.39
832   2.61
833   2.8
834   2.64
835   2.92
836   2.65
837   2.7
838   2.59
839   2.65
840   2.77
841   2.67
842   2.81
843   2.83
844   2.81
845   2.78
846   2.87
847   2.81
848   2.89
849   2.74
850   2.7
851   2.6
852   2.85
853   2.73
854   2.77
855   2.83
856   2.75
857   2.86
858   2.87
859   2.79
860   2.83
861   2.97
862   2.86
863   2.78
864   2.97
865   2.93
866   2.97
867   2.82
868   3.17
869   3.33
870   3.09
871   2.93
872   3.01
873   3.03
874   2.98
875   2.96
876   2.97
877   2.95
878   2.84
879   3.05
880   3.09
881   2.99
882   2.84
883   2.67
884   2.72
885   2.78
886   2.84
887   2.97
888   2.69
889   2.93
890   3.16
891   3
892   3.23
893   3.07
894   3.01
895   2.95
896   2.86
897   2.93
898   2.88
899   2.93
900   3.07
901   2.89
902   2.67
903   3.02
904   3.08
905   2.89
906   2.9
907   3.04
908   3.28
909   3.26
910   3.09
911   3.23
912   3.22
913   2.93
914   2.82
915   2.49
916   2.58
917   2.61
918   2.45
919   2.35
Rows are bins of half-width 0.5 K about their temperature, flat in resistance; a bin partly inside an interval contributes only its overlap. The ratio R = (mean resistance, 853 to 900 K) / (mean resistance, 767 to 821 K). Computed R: 1.3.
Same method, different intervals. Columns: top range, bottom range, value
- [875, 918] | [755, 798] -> 1.34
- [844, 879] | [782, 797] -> 1.34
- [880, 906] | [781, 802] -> 1.34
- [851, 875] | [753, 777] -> 1.31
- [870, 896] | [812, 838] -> 1.17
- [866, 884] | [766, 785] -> 1.40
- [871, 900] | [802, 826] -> 1.23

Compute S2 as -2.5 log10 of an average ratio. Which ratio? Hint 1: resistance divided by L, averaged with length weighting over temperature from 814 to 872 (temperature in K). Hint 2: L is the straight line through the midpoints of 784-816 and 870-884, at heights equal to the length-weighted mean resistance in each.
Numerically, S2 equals -0.027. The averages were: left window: 2.27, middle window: 2.71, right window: 2.94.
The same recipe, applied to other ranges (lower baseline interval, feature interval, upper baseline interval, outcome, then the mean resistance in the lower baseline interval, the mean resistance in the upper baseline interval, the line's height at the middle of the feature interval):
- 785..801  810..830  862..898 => 0.006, 2.22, 2.96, 2.45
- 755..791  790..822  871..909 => 0.028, 2.17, 2.95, 2.39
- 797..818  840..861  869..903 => -0.050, 2.33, 2.95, 2.67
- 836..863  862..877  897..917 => -0.056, 2.78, 2.95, 2.84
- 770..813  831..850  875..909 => -0.070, 2.21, 2.95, 2.57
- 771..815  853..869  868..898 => -0.041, 2.21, 2.96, 2.78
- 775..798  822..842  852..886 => -0.017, 2.13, 2.91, 2.56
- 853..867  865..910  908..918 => -0.033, 2.85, 2.91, 2.88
